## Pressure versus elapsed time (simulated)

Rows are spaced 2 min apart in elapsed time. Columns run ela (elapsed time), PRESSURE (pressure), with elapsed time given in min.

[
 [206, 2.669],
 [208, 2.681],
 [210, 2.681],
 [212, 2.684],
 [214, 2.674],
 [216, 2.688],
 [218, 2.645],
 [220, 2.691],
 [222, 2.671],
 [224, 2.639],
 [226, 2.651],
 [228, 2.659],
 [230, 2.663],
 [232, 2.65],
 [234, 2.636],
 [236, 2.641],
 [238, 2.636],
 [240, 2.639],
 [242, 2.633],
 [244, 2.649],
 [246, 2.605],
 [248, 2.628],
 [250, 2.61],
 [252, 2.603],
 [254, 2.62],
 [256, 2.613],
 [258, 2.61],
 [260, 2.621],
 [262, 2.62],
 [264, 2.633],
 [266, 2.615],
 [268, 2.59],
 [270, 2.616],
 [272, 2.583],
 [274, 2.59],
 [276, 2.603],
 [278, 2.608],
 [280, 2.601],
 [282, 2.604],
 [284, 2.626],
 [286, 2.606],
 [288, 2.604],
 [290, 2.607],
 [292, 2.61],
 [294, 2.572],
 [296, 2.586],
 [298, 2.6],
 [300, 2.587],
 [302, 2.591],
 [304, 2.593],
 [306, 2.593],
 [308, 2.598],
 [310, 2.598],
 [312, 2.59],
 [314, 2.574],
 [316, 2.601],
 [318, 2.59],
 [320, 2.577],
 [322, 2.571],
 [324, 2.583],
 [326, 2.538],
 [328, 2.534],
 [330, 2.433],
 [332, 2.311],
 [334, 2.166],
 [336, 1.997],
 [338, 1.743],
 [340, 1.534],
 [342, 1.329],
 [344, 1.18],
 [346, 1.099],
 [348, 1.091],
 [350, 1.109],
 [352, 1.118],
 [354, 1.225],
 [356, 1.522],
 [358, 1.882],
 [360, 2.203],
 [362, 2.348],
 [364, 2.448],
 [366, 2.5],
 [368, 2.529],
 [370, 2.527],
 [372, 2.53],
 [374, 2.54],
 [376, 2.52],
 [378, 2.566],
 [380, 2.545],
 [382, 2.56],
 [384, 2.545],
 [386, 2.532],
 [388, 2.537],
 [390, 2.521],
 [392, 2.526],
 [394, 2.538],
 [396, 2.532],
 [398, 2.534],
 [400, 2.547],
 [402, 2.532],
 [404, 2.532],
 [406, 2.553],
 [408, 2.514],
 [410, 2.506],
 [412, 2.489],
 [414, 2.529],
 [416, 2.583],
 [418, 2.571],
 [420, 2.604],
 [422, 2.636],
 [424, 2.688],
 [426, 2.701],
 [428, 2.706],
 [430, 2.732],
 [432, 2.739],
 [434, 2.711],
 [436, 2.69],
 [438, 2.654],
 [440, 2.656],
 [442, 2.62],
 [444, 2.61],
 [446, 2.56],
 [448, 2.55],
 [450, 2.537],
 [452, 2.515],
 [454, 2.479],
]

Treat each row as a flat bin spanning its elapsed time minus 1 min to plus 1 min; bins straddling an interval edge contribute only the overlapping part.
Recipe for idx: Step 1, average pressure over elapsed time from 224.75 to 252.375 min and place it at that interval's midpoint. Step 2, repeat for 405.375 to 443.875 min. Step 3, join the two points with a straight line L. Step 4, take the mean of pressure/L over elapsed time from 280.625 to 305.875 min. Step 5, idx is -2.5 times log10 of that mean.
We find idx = 0.01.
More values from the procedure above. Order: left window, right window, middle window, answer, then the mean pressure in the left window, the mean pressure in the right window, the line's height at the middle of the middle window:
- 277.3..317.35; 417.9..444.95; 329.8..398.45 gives 0.25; 2.6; 2.67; 2.63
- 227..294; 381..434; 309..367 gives 0.27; 2.62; 2.58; 2.6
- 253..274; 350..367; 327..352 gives 0.20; 2.61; 1.86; 2.01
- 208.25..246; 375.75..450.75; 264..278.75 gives 0.02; 2.66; 2.59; 2.64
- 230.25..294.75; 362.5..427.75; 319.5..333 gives 0.03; 2.62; 2.55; 2.58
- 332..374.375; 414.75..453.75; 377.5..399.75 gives -0.16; 1.84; 2.63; 2.19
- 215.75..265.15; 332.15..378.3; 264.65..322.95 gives -0.14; 2.64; 1.9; 2.29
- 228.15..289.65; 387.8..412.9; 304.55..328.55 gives 0.00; 2.62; 2.53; 2.58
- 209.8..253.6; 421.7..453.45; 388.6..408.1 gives 0.05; 2.65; 2.64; 2.64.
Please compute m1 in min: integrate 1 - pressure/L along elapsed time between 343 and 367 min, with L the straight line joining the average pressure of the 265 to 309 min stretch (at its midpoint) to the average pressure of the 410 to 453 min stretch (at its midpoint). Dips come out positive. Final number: 8.88 min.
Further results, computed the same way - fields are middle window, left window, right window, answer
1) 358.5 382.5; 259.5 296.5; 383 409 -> 0.7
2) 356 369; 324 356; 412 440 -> -1.9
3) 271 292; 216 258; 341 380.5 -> -1.9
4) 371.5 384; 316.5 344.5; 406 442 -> -0.7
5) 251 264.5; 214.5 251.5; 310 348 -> -0.5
